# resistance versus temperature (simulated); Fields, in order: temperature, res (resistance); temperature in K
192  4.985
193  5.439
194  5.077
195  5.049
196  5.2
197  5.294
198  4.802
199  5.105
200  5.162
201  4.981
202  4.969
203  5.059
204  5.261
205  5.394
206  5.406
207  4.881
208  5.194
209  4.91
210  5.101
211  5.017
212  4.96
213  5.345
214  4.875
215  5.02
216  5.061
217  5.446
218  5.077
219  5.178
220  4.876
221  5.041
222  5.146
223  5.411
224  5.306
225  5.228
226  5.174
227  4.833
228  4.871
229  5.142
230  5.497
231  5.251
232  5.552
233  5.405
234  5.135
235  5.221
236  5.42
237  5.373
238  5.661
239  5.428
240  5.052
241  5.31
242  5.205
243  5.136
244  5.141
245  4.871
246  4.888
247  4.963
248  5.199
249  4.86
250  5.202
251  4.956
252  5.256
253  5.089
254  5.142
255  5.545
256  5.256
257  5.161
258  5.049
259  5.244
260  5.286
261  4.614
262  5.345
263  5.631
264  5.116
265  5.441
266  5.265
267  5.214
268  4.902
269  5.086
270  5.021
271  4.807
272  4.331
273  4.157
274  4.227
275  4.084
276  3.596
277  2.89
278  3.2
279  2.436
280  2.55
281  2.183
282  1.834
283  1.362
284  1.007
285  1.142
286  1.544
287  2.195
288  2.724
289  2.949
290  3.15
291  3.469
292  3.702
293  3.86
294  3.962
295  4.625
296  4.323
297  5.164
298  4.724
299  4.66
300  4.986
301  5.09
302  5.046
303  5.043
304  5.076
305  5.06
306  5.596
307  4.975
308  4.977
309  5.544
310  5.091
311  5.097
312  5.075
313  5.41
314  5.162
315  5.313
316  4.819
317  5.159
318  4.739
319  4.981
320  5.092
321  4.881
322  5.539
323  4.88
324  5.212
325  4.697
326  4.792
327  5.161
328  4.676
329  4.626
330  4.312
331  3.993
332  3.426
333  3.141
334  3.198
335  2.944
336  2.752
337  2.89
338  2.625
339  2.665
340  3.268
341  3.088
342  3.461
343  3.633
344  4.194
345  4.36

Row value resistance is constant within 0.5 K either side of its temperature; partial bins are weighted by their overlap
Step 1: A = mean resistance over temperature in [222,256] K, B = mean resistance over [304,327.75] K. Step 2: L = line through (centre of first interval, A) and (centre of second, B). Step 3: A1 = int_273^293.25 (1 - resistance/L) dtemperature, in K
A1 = 9.5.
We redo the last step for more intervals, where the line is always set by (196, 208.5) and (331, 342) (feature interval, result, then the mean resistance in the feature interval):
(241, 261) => -3.40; 5.12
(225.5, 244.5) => -2.59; 5.25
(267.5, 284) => 2.29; 3.46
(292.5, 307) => -4.73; 4.81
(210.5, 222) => -0.40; 5.08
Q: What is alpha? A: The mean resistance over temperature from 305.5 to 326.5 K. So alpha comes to 5.1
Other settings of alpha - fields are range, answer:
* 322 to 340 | 3.91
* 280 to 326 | 4.23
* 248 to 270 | 5.17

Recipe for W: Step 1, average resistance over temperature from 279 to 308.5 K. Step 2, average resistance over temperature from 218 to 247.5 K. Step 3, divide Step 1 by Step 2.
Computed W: 0.7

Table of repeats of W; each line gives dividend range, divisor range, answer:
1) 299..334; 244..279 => 1.01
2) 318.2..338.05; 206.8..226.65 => 0.83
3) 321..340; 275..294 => 1.52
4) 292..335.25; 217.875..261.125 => 0.92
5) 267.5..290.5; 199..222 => 0.61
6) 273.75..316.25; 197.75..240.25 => 0.76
